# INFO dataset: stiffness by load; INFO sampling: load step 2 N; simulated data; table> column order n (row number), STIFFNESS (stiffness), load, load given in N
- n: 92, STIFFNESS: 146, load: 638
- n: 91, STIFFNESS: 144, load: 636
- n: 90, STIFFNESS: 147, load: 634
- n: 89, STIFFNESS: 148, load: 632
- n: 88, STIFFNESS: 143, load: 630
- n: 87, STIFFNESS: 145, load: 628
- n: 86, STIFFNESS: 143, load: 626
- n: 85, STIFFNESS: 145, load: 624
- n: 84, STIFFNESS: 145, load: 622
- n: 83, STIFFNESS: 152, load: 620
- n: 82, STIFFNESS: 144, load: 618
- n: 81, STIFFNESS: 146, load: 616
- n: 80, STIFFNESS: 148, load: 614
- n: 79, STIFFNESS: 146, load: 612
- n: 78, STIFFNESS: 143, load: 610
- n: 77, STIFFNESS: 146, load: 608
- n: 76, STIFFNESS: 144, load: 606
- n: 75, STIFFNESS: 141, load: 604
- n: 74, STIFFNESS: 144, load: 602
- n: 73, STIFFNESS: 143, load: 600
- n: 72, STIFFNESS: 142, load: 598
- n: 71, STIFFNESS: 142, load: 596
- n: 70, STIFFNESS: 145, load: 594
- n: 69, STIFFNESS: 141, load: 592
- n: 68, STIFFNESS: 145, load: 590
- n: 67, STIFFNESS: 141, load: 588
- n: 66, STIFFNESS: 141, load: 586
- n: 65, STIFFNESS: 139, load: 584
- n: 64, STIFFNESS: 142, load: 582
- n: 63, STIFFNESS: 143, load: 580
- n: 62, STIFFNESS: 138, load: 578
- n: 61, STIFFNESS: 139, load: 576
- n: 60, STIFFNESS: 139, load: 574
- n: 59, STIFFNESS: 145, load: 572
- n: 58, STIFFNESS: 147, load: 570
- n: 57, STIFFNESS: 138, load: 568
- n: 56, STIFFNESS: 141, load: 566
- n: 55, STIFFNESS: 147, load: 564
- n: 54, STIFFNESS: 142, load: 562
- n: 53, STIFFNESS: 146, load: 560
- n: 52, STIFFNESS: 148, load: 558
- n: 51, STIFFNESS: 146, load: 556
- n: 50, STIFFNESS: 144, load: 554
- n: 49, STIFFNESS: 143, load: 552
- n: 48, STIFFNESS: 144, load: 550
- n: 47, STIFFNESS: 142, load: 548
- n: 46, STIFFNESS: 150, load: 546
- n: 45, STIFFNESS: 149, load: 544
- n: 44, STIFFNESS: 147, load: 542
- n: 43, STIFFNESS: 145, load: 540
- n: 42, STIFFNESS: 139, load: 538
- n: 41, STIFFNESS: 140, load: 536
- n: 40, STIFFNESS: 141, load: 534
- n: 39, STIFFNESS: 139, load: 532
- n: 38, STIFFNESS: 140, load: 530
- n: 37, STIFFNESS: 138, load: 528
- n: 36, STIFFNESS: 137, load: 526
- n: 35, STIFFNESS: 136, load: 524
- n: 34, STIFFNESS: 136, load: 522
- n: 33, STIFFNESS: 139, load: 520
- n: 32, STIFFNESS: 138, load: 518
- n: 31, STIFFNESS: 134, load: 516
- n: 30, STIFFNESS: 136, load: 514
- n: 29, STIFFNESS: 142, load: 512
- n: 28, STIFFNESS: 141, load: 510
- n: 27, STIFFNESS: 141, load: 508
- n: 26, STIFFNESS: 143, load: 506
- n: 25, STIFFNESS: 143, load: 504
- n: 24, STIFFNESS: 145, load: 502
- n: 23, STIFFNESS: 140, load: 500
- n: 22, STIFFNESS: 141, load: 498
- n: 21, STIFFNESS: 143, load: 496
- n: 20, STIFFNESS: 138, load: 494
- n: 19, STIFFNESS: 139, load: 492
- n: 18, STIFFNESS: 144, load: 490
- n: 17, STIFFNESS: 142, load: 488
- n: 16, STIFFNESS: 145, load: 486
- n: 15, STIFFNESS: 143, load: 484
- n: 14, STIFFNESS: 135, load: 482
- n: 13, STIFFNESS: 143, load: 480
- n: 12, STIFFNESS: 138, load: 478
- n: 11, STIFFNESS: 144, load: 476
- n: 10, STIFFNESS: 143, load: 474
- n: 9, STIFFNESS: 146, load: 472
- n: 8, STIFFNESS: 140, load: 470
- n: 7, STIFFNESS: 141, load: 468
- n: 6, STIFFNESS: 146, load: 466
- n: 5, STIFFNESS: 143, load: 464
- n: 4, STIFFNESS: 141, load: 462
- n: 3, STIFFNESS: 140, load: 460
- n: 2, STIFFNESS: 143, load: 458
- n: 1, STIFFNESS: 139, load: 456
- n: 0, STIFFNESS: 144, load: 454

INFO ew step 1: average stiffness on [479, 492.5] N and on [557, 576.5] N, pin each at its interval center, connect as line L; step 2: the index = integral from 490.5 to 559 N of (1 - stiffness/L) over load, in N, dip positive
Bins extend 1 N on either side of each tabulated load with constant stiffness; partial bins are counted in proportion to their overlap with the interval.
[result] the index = 0.5 N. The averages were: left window 142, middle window 141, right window 143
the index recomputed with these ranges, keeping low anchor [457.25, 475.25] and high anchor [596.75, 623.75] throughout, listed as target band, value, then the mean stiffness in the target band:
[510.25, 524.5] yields 0.6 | 138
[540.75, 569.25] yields -0.2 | 145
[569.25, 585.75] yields 0.3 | 141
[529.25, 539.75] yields 0.3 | 140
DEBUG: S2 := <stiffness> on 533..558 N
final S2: 144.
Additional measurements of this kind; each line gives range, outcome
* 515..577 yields 142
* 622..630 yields 144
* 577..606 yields 142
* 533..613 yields 143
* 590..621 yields 144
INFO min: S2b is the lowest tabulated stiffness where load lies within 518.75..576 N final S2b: 136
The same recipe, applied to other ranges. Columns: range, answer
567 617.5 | 138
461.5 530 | 134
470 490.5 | 135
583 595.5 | 139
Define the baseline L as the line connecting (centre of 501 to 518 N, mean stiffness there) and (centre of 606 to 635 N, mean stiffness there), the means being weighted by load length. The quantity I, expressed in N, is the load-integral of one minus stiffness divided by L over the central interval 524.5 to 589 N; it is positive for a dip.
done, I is 0.1 N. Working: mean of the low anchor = 140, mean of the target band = 142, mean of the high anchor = 146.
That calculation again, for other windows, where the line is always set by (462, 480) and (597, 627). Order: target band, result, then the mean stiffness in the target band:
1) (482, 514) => 0.3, 142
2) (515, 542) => 0.9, 139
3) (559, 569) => 0.1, 143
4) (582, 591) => 0.2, 142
